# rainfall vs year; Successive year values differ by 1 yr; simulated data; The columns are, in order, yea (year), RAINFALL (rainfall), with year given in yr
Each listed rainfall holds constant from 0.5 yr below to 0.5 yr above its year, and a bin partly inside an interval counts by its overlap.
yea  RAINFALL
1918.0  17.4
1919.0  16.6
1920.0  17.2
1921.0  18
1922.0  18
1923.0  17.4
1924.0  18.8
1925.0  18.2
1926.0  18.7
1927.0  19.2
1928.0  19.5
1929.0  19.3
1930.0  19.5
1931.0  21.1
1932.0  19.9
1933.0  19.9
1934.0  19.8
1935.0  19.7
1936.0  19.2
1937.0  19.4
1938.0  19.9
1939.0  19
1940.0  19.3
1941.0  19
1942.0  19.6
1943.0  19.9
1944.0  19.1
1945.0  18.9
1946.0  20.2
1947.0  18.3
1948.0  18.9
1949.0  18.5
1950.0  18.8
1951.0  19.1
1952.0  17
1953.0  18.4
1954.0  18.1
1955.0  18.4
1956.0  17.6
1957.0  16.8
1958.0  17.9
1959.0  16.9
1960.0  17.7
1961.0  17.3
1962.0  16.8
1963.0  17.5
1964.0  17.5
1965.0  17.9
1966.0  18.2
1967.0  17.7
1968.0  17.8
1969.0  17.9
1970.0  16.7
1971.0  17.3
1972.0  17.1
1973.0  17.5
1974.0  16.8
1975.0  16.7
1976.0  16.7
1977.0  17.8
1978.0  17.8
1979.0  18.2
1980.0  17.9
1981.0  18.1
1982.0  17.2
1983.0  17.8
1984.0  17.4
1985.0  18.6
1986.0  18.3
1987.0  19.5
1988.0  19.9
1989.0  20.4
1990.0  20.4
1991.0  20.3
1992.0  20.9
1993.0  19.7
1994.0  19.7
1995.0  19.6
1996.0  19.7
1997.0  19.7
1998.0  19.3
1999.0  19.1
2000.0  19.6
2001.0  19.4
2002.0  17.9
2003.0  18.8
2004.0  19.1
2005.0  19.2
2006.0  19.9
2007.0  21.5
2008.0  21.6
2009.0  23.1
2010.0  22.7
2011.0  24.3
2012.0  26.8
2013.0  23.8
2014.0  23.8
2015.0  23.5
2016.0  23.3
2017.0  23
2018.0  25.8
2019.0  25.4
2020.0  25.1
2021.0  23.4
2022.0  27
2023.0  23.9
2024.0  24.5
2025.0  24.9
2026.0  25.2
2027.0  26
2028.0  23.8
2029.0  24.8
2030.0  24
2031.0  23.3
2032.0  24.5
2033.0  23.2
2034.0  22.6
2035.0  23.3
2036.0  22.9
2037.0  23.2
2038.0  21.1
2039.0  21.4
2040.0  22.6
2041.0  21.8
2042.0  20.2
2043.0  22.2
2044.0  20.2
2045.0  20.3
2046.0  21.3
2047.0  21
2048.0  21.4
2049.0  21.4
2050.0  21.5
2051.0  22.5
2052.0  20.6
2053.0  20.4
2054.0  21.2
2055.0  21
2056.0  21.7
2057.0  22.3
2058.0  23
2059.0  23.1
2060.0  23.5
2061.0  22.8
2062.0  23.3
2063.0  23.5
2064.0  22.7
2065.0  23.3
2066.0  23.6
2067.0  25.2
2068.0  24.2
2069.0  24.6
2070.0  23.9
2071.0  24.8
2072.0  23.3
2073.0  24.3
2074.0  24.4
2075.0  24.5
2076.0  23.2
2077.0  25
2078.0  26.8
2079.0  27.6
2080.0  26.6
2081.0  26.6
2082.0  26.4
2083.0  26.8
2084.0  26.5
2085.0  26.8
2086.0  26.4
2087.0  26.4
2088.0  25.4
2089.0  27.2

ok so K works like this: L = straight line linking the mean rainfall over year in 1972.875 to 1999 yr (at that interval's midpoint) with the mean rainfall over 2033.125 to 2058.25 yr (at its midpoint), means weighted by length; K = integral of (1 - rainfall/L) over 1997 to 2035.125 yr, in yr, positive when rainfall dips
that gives -5.0 yr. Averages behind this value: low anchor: 18.7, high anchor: 21.7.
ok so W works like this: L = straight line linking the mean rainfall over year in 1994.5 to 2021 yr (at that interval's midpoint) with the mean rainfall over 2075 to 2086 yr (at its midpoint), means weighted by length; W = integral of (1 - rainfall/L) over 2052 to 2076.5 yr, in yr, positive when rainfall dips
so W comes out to 1.9 yr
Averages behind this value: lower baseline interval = 21.8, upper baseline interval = 26.2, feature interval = 23.2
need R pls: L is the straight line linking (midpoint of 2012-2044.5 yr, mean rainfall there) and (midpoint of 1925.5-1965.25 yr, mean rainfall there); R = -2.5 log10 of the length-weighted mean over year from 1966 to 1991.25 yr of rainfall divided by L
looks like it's 0.15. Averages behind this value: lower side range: 18.7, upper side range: 23.6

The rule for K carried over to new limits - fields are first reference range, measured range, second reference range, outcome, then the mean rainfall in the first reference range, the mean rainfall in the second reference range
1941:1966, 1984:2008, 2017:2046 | 1.7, 18.2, 23.4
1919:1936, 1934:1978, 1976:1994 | 1.6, 18.9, 18.8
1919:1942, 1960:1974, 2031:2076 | 1.8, 19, 22.6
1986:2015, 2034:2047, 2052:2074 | 0.3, 20.7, 23.1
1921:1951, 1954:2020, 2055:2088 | 5.6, 19.2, 24.6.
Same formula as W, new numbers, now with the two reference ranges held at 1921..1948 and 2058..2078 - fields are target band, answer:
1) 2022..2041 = -0.88 yr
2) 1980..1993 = 1.24 yr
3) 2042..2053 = 0.96 yr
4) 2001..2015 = 0.07 yr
